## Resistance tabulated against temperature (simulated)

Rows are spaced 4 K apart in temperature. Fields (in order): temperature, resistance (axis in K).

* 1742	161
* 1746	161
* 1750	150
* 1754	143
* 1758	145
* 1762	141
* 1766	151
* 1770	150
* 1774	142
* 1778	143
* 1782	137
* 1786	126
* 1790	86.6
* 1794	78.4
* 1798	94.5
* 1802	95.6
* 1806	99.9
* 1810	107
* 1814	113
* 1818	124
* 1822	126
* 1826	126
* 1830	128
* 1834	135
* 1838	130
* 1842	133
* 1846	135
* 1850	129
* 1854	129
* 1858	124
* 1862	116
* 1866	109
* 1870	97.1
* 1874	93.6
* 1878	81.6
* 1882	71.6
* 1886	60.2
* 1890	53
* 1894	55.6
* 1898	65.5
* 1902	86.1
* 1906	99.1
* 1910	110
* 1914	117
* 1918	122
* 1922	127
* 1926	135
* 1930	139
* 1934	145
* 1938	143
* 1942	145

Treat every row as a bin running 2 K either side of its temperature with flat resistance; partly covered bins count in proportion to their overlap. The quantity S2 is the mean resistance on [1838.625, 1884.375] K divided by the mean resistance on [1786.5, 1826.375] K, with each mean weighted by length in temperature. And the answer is 1.1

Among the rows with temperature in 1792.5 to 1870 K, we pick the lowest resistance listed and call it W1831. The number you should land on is 78.4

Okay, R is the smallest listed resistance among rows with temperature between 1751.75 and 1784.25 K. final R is 137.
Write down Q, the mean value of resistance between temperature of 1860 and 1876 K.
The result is 104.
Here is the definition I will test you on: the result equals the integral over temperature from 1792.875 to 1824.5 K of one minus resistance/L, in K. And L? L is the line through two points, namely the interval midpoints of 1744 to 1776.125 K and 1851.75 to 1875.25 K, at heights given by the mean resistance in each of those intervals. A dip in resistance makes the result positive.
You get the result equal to 6.0 K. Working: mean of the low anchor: 148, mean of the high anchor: 112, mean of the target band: 106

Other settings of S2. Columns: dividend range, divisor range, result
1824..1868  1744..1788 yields 0.88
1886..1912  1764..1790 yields 0.56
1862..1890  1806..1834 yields 0.71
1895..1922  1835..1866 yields 0.79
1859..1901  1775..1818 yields 0.74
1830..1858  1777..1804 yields 1.22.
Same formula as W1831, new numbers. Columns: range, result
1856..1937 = 53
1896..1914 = 65.5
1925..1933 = 135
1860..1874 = 93.6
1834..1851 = 129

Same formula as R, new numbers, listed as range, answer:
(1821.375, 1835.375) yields 126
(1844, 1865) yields 116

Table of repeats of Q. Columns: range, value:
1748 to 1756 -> 146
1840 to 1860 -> 130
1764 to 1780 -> 146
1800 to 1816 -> 104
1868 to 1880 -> 90.8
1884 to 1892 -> 56.6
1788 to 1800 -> 86.5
